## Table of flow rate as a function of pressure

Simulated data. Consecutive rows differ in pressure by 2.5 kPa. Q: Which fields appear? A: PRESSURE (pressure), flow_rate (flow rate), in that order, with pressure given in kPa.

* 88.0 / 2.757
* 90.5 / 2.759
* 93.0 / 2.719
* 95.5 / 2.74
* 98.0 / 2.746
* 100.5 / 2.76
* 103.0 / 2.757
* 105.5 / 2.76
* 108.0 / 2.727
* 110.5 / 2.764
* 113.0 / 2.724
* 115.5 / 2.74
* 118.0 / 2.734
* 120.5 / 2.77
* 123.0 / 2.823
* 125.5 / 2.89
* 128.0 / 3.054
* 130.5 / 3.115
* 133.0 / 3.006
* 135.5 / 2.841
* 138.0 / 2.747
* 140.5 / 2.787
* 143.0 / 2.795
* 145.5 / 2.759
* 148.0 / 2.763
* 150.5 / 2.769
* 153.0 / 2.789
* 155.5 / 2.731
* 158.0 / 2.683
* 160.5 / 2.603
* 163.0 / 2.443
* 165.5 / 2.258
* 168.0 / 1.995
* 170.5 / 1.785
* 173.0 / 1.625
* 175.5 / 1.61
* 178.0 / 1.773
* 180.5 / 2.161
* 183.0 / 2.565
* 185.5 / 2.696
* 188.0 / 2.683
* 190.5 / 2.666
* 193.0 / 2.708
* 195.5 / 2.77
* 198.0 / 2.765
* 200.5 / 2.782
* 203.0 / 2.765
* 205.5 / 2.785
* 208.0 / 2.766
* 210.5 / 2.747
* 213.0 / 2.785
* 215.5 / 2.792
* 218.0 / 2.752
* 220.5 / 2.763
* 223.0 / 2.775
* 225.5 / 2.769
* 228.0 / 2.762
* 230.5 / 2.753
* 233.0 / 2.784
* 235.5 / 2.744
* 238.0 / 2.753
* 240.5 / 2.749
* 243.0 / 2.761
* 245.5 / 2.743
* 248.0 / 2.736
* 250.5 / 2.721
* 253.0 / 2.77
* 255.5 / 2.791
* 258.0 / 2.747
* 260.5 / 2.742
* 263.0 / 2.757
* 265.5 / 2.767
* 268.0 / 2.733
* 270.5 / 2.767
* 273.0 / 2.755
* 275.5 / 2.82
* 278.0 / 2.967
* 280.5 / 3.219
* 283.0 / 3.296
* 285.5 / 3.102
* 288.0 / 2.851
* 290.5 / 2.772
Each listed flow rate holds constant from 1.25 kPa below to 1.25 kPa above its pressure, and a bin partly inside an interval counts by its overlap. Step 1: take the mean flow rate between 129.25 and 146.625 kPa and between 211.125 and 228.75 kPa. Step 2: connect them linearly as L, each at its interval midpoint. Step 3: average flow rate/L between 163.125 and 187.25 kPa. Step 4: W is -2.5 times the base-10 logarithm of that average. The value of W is 0.33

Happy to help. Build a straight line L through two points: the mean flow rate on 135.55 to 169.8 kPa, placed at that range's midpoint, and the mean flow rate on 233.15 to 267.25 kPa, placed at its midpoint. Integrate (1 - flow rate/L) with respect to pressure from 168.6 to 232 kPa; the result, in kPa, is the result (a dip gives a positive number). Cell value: 3.3 kPa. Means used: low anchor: 2.62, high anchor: 2.75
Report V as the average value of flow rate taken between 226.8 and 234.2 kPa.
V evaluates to 2.77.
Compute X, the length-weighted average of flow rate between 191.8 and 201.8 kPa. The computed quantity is 2.76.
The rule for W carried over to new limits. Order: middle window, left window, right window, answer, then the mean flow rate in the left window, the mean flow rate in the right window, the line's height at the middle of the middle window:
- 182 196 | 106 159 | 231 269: 0.041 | 2.81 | 2.75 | 2.78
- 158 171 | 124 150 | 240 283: 0.243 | 2.87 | 2.81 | 2.86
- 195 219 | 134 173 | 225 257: -0.037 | 2.56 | 2.76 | 2.68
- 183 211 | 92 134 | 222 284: 0.030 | 2.81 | 2.81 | 2.81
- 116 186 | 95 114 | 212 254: 0.080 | 2.75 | 2.76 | 2.75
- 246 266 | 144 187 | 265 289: 0.028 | 2.36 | 2.93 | 2.83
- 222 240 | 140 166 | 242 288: 0.013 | 2.68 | 2.84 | 2.79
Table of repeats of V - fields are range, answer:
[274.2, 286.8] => 3.08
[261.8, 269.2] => 2.75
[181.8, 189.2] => 2.65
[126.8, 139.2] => 2.95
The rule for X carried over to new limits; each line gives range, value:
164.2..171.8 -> 2.01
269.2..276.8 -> 2.78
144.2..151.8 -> 2.76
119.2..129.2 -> 2.88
